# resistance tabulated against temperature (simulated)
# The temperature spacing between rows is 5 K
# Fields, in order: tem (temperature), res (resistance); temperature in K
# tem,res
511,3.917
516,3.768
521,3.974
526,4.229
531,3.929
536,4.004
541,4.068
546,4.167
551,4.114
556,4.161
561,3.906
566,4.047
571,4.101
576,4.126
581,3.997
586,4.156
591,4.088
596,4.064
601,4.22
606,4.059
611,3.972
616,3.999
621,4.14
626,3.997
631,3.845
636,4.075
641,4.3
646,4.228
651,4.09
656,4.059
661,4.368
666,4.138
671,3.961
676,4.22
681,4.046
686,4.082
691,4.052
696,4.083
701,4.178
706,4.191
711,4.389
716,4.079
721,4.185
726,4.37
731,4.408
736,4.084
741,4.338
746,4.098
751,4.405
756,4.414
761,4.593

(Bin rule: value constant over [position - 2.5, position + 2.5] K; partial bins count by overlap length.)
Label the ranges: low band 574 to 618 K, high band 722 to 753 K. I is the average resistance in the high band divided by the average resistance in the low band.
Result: 1.05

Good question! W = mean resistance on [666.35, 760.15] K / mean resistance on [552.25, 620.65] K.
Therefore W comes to 1.03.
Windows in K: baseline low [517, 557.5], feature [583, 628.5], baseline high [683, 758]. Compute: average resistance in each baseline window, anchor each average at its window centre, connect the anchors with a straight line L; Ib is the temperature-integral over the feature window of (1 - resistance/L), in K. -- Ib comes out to 0.5 K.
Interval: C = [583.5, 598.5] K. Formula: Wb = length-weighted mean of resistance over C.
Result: 4.1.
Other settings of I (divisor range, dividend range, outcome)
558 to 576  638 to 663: 1.04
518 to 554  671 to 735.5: 1.03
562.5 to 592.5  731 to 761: 1.06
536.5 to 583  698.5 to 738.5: 1.04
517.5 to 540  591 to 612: 1.02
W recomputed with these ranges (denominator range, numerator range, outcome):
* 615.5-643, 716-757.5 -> 1.05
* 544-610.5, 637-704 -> 1.01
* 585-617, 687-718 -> 1.02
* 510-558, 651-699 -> 1.02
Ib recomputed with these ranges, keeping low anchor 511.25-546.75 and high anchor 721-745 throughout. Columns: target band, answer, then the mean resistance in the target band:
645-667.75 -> 0.00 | 4.17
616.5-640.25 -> 0.59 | 4.03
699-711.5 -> 0.02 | 4.23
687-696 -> 0.33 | 4.07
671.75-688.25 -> 0.41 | 4.1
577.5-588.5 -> -0.01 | 4.08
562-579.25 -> -0.04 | 4.07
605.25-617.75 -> 0.34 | 4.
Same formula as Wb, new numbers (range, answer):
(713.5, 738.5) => 4.23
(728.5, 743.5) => 4.28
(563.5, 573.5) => 4.07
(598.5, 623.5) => 4.08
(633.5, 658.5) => 4.15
